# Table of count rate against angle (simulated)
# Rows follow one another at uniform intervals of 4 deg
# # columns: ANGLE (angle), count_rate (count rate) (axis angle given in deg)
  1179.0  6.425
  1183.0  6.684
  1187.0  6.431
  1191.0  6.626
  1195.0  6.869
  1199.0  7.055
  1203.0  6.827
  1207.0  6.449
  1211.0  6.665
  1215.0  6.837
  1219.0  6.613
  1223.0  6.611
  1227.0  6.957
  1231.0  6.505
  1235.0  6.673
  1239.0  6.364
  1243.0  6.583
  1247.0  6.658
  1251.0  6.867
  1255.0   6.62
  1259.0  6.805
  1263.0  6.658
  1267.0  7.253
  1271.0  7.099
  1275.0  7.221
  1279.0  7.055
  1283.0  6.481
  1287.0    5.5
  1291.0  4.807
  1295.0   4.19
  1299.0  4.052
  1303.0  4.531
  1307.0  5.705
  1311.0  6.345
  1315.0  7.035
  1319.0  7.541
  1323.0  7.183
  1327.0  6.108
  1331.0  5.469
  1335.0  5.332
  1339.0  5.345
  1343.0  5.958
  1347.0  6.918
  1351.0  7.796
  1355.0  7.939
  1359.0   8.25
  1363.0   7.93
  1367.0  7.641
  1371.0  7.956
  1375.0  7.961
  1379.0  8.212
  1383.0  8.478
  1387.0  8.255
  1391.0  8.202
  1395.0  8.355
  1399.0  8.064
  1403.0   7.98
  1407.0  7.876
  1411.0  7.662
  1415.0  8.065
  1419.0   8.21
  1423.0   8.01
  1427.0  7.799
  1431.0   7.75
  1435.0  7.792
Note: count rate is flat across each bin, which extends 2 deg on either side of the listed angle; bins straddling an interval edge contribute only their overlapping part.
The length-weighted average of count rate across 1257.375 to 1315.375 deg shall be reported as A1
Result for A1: 6.02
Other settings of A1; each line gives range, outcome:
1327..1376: 6.98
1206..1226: 6.66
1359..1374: 7.9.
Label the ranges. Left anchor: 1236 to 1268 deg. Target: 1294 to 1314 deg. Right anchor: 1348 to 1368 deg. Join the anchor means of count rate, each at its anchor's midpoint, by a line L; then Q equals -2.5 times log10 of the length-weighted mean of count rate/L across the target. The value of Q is 0.39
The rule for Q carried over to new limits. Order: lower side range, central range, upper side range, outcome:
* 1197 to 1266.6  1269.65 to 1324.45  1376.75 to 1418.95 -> 0.201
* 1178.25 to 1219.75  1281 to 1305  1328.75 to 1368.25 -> 0.347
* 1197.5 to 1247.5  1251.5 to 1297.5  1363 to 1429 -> 0.120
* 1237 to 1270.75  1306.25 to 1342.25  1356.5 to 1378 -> 0.199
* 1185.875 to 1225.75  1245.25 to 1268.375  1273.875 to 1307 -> -0.146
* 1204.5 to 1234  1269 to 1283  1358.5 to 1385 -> 0.023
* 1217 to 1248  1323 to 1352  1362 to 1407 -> 0.236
